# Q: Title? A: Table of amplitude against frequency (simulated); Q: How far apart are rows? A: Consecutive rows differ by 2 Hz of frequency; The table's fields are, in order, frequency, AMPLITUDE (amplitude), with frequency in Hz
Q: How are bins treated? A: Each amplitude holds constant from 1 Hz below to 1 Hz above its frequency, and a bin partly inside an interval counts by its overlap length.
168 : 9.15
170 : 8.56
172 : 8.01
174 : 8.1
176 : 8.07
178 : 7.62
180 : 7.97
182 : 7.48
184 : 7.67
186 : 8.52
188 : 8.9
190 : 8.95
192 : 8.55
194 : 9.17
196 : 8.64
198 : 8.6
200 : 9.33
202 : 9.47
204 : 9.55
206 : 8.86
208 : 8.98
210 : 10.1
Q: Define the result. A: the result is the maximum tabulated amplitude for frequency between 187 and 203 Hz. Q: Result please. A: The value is 9.47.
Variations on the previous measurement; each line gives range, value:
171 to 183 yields 8.1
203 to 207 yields 9.55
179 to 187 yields 8.52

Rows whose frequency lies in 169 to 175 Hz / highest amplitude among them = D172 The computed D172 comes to 8.56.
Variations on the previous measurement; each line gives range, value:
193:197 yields 9.17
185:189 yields 8.9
